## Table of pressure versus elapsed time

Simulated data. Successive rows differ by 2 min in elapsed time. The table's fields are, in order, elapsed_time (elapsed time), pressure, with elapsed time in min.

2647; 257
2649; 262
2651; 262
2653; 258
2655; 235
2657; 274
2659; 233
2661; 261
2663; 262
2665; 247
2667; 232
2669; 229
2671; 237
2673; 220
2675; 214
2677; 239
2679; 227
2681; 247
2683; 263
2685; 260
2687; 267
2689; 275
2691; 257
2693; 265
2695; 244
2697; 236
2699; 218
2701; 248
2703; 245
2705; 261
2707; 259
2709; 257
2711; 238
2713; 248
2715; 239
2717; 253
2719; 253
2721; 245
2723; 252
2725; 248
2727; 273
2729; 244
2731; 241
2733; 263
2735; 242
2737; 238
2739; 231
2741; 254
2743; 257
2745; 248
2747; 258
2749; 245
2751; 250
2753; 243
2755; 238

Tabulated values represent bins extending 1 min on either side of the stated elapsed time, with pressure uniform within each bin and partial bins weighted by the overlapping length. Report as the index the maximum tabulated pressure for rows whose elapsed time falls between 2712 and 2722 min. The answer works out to 253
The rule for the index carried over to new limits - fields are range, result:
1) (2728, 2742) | 263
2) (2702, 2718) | 261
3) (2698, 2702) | 248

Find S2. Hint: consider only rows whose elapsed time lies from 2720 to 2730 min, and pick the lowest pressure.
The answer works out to 244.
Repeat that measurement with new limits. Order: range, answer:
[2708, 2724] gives 238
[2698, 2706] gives 218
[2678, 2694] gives 227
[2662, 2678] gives 214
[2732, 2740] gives 231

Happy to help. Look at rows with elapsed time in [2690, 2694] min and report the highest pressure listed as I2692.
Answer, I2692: 265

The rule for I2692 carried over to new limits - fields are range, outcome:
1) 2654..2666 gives 274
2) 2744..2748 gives 258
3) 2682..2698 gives 275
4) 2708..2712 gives 257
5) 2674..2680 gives 239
